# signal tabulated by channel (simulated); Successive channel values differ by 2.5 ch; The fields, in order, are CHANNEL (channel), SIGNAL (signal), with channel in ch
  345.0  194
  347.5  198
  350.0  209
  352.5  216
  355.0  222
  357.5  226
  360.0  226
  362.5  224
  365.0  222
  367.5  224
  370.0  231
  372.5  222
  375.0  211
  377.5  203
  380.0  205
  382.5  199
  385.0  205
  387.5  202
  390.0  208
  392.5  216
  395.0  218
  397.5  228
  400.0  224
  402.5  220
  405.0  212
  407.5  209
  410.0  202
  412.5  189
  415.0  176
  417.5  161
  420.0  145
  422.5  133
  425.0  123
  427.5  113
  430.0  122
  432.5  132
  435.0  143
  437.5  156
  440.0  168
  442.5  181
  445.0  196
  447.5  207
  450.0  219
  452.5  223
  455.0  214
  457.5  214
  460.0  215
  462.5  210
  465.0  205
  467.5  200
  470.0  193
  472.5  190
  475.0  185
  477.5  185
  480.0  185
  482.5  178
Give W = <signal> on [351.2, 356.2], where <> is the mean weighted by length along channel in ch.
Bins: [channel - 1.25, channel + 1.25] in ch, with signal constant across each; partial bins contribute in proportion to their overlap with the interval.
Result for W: 219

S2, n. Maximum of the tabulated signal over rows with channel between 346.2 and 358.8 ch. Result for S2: 226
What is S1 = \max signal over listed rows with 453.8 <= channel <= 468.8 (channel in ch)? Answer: 215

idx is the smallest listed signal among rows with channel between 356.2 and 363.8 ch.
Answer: 224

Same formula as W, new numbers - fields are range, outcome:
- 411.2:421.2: 168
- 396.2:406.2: 221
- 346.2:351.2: 203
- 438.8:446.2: 182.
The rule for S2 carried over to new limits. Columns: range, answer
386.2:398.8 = 228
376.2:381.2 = 205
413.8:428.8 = 176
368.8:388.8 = 231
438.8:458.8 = 223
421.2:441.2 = 168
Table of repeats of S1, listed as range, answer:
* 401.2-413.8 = 220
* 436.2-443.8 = 181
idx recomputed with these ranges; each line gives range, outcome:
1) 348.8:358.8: 209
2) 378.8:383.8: 199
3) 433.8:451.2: 143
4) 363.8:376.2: 211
